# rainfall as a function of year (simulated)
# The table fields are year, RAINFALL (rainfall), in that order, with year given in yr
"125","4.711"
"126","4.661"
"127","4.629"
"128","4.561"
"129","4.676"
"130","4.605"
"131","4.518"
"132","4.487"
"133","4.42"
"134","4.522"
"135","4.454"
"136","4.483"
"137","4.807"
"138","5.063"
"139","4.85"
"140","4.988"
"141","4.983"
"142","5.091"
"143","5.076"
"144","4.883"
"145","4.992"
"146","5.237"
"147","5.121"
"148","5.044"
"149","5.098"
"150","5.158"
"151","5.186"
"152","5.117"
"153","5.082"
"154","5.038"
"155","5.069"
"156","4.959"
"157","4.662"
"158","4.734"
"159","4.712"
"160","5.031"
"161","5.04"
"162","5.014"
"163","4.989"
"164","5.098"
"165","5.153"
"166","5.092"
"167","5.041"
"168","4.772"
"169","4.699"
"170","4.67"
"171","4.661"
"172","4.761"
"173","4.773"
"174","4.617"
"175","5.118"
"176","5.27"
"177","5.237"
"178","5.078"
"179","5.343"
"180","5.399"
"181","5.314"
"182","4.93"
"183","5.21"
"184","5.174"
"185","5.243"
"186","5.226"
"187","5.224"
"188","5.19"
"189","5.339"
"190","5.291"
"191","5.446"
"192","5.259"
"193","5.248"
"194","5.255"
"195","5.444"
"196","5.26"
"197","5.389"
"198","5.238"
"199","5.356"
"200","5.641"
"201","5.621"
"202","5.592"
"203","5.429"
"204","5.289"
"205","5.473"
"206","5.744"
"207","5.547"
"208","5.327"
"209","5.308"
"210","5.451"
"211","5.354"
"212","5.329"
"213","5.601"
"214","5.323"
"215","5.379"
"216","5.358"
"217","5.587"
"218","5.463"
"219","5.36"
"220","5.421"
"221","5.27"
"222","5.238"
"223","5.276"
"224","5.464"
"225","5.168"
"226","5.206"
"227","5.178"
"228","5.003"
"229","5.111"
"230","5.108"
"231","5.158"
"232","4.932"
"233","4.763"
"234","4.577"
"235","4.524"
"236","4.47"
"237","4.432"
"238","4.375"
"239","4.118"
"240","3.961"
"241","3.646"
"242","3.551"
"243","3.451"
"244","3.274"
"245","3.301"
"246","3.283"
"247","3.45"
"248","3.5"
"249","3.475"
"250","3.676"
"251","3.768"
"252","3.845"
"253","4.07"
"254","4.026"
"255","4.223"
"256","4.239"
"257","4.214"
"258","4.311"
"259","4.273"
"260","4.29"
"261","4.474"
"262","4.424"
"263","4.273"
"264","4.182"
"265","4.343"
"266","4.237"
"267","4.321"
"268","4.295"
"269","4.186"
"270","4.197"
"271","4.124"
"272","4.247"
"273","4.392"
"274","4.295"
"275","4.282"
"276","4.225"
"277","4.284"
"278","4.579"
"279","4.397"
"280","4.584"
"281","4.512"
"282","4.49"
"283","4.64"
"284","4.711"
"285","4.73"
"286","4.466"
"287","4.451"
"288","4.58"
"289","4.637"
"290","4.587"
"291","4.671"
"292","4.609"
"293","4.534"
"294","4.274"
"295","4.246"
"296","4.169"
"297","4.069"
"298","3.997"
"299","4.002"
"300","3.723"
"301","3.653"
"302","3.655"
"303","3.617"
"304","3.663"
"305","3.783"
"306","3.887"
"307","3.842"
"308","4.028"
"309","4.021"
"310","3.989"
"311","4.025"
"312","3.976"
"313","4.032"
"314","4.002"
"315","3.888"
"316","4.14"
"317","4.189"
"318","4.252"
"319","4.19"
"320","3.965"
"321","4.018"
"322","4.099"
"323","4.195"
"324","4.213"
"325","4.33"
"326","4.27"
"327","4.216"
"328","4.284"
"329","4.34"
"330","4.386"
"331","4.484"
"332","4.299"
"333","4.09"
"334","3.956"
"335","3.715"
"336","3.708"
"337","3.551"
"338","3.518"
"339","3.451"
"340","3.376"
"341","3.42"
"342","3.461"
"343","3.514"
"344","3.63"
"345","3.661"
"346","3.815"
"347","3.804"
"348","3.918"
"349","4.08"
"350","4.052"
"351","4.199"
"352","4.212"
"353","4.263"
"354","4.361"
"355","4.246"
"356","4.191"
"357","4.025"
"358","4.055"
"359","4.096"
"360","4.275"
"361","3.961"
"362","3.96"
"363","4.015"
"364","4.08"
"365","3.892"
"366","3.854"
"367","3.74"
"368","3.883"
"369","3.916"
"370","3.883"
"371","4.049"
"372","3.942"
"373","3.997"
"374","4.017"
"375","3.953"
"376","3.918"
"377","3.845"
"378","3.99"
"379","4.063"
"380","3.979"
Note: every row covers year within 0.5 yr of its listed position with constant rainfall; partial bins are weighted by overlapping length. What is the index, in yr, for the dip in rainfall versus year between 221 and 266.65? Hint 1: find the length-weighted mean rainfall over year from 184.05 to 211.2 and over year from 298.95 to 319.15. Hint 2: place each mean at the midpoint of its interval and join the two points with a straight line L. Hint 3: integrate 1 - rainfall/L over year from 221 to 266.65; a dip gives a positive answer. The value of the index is 4.4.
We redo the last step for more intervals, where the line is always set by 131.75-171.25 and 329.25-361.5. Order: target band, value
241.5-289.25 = 1.91 yr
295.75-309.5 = 0.97 yr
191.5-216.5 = -4.07 yr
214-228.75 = -2.41 yr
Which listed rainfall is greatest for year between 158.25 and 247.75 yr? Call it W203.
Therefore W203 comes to 5.744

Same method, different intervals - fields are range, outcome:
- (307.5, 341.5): 4.484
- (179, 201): 5.641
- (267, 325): 4.73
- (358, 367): 4.275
